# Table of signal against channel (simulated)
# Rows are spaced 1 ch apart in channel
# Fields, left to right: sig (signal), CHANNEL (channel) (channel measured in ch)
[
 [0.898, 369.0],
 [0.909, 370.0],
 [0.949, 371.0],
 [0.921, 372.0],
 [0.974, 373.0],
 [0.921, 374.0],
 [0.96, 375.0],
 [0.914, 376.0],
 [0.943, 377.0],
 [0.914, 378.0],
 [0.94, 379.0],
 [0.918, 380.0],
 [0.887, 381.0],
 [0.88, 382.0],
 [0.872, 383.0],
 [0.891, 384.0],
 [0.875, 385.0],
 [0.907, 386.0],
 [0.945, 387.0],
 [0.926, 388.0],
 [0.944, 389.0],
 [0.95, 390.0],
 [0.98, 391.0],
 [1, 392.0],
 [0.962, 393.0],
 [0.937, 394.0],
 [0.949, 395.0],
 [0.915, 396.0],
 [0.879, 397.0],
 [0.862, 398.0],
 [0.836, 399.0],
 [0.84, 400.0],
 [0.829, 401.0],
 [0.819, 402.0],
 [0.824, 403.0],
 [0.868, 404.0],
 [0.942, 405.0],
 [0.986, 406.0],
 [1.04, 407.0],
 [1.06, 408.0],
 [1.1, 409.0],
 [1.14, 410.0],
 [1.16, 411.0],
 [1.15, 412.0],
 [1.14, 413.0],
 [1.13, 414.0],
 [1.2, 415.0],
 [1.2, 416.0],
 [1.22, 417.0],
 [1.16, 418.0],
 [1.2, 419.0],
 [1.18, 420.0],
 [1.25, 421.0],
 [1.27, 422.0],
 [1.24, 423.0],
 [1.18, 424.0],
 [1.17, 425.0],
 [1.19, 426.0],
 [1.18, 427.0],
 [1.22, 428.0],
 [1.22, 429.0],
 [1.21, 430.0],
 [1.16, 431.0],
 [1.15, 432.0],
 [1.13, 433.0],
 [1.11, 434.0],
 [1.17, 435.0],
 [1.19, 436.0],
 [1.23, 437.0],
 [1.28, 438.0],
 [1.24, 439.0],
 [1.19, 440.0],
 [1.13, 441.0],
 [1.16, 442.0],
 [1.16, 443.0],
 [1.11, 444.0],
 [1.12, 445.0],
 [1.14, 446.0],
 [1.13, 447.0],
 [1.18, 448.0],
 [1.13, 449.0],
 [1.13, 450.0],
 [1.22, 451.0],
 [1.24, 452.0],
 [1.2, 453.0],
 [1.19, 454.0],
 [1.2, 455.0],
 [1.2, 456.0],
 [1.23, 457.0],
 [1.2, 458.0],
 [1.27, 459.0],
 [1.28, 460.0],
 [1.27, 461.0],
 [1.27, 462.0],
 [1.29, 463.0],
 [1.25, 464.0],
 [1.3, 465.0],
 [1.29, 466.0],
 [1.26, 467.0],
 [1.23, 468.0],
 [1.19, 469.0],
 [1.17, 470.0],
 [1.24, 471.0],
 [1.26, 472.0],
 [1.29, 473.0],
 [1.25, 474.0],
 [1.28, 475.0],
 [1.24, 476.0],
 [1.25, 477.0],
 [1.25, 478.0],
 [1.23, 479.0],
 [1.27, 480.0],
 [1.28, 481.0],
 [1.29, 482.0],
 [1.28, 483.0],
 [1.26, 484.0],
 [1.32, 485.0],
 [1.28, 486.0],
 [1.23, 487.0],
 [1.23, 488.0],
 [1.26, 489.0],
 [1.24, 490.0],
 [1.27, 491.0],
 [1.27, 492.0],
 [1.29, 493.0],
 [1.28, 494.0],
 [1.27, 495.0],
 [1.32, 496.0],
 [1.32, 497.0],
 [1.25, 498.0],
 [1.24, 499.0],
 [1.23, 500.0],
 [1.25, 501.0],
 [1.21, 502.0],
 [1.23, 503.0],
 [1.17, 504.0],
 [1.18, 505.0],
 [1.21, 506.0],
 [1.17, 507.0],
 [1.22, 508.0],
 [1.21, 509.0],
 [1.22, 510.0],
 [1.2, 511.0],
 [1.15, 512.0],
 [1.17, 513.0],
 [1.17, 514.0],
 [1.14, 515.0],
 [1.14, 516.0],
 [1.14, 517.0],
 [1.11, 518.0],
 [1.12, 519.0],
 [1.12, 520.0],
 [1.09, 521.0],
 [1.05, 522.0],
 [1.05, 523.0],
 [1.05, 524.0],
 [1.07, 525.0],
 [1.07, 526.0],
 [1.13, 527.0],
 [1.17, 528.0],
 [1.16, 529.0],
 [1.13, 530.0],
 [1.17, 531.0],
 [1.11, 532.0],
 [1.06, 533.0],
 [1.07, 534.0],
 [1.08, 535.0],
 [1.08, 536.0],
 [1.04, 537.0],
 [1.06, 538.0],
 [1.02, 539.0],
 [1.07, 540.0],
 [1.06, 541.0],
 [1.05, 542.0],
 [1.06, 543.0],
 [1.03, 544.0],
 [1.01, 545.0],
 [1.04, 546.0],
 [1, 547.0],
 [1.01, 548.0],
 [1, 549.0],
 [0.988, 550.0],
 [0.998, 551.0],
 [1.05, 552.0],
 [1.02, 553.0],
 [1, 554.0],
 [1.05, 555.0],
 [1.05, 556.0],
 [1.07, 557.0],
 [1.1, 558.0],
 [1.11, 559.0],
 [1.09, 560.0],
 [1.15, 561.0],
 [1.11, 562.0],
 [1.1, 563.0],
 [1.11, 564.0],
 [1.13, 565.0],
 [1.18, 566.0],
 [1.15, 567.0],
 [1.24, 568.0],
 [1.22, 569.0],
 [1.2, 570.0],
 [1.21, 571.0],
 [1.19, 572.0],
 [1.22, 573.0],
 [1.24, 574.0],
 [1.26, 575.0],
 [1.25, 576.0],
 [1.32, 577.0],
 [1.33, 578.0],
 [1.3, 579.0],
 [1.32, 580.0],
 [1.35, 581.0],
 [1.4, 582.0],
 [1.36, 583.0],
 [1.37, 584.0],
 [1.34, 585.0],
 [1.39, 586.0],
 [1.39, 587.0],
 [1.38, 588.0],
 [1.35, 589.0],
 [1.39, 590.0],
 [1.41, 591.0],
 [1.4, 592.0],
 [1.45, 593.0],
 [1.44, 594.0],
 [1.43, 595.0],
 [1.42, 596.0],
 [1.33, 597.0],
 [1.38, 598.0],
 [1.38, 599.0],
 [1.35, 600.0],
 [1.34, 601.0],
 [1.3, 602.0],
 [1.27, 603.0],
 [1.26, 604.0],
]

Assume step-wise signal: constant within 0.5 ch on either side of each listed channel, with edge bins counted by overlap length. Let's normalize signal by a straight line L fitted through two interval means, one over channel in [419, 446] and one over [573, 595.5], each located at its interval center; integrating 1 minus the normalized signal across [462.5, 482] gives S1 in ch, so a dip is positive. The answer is -0.4 ch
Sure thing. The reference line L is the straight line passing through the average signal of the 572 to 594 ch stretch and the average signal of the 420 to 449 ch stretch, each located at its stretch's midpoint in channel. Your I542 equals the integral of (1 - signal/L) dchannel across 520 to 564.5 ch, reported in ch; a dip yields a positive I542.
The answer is 7.87 ch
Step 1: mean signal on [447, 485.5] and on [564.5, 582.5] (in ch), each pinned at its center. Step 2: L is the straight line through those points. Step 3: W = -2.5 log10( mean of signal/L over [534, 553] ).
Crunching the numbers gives 0.20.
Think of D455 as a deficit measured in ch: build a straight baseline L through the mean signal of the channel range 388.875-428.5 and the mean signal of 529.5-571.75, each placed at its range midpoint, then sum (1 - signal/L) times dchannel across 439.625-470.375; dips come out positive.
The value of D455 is -4.1 ch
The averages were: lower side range 1.05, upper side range 1.08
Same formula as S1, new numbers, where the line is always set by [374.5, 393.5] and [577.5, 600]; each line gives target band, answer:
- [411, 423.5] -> -2.4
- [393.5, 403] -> 0.9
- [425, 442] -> -2.5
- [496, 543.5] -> 3.2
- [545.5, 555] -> 2.0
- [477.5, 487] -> -1.1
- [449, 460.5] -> -1.4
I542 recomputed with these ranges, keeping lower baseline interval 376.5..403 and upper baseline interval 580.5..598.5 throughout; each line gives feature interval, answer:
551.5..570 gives 2.9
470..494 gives -2.8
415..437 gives -4.4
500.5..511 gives -0.2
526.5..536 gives 1.0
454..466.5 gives -2.0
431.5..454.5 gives -3.0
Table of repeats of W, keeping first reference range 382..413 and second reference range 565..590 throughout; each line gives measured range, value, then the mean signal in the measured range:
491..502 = -0.121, 1.27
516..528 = 0.083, 1.1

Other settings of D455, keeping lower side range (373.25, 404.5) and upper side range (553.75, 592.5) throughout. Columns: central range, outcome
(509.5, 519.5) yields -0.21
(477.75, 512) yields -4.68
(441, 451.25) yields -1.38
